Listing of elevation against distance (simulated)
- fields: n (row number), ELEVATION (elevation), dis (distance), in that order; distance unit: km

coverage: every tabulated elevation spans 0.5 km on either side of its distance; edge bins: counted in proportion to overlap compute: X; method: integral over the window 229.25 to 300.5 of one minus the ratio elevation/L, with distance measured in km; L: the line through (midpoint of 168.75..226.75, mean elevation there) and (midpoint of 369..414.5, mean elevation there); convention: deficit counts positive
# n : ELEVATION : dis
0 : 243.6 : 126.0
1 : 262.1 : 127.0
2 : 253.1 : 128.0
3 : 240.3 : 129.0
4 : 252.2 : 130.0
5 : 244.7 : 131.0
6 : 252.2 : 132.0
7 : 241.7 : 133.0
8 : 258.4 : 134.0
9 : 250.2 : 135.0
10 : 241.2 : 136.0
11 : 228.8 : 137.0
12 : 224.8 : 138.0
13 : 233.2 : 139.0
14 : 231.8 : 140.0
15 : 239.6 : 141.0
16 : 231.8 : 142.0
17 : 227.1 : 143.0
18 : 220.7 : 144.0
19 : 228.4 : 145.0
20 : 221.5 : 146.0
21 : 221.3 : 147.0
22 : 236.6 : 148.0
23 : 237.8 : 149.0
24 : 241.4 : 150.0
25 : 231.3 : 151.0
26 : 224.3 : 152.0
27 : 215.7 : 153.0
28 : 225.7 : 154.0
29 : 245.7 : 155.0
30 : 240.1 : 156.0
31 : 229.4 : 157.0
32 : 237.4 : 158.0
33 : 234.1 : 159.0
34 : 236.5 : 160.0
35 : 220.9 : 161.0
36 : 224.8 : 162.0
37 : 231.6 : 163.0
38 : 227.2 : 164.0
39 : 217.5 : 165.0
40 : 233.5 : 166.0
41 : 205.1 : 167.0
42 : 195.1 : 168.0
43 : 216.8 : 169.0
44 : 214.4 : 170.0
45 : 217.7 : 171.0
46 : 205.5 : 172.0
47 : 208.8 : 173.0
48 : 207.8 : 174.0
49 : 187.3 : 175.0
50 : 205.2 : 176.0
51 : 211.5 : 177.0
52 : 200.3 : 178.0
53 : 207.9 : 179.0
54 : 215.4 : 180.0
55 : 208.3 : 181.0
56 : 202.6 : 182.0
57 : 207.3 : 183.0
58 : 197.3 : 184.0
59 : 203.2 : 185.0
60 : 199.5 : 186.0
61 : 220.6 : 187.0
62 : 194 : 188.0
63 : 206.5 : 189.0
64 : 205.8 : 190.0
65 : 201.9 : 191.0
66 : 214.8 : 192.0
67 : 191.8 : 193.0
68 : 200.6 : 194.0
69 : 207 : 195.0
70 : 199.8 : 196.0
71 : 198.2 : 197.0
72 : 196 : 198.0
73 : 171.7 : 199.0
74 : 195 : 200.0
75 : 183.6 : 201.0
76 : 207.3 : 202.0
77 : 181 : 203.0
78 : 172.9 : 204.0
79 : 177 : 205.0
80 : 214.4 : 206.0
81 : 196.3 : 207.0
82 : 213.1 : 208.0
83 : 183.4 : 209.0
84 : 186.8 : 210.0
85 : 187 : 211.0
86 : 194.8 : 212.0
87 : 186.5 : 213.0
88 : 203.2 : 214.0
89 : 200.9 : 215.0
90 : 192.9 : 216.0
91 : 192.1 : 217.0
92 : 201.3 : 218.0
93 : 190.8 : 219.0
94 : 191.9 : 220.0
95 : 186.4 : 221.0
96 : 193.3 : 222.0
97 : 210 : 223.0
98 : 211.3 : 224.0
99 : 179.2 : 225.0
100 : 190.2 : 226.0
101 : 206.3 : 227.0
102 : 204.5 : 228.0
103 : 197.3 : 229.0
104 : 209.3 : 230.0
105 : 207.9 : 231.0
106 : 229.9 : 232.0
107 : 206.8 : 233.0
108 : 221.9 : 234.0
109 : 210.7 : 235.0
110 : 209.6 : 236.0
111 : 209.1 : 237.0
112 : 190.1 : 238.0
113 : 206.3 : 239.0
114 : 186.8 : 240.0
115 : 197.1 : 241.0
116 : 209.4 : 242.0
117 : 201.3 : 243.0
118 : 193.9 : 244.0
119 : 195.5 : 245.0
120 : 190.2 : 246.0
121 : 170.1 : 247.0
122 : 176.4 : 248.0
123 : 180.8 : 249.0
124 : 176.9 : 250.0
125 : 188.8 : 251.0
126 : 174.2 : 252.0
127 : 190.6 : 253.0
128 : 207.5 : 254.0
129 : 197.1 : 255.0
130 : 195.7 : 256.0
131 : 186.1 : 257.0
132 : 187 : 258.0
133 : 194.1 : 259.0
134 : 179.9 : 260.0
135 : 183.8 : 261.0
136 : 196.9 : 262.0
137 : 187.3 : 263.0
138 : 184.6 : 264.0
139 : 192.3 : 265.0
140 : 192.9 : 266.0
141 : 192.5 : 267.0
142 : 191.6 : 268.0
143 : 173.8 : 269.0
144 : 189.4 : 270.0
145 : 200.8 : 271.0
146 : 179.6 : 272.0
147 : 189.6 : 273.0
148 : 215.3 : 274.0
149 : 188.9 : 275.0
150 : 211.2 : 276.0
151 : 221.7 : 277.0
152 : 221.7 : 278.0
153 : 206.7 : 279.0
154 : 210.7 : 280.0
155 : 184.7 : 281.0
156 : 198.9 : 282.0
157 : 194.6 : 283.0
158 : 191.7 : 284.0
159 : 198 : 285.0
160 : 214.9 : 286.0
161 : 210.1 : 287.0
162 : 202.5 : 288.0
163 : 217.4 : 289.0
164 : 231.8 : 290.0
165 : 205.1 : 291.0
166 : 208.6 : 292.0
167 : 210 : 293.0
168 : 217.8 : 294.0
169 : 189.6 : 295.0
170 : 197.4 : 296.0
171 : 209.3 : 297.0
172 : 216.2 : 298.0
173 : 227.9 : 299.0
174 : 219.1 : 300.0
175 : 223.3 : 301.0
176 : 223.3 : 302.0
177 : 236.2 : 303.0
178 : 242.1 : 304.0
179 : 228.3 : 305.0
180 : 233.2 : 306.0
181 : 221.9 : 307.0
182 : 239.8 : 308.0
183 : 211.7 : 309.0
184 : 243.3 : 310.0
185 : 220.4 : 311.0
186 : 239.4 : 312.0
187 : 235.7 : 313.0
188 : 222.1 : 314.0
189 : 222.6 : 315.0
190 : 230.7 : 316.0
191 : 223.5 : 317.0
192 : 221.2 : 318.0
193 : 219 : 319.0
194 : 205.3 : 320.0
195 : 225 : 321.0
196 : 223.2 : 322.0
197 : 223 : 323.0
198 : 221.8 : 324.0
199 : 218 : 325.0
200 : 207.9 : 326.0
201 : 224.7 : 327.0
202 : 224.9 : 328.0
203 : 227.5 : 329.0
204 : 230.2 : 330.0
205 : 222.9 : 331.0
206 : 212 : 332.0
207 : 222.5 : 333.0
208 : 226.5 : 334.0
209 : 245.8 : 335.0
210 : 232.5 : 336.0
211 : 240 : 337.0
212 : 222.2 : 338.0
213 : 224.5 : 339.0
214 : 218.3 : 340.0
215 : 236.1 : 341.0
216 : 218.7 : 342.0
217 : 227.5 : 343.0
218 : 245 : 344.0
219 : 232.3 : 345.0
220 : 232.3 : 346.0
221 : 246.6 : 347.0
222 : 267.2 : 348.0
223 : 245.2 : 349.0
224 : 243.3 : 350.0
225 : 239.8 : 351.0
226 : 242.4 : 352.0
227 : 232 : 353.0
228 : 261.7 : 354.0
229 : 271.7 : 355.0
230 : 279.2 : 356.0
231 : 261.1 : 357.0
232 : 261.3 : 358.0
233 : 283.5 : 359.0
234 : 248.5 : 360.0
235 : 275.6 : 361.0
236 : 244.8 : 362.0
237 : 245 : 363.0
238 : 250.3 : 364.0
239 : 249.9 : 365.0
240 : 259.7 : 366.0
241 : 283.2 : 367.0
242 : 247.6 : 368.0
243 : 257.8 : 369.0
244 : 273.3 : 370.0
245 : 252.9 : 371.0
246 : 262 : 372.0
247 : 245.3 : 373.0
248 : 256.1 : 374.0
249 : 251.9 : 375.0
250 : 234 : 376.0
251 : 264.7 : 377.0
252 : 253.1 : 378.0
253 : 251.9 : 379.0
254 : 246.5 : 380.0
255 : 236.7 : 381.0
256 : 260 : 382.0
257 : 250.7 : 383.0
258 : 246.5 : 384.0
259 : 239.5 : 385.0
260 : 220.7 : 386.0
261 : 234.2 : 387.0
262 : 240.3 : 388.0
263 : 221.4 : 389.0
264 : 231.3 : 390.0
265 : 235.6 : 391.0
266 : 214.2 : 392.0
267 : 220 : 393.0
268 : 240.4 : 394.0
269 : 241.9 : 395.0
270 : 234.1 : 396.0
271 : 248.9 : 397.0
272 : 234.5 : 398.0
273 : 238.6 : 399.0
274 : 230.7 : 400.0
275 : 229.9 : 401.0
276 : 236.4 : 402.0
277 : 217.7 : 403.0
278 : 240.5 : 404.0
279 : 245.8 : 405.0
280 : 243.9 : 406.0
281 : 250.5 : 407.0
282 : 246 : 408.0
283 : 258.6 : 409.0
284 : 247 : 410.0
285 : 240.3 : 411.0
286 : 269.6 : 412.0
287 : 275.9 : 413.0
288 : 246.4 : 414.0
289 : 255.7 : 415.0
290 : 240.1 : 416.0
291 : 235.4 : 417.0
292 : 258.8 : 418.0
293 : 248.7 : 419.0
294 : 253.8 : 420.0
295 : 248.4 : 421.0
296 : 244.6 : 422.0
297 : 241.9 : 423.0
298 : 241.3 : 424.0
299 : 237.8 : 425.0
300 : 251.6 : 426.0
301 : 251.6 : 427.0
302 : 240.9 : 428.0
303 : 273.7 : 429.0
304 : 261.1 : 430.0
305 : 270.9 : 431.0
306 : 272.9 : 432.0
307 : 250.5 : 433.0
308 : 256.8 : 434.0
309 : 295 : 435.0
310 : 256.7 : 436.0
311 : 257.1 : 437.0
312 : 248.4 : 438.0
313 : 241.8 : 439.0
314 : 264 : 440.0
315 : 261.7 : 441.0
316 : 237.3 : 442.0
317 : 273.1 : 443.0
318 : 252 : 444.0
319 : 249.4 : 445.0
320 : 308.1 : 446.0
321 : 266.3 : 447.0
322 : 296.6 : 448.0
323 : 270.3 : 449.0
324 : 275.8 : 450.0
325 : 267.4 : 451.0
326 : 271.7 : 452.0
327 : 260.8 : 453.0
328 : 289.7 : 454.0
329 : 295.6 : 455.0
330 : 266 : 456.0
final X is 5.0 km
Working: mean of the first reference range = 199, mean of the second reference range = 244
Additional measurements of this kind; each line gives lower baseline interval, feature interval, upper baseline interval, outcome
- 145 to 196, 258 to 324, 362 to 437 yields 6.44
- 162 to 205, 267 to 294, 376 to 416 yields 2.27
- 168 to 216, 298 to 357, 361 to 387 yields 1.77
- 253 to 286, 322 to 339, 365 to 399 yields -0.20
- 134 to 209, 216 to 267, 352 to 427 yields 6.71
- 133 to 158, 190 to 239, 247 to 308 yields 4.18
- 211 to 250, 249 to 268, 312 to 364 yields 1.70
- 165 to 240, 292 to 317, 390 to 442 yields 0.05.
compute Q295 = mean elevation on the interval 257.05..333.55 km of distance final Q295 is 211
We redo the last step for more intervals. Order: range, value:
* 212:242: 201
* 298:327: 225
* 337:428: 246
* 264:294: 202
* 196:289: 196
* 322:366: 239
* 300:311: 229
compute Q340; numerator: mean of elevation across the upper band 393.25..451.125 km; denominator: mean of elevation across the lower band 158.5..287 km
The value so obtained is 1.26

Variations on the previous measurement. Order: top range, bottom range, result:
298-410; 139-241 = 1.14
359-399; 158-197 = 1.17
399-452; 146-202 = 1.19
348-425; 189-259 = 1.26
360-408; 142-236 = 1.17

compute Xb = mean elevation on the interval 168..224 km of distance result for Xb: 199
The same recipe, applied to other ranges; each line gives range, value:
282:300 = 208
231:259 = 196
